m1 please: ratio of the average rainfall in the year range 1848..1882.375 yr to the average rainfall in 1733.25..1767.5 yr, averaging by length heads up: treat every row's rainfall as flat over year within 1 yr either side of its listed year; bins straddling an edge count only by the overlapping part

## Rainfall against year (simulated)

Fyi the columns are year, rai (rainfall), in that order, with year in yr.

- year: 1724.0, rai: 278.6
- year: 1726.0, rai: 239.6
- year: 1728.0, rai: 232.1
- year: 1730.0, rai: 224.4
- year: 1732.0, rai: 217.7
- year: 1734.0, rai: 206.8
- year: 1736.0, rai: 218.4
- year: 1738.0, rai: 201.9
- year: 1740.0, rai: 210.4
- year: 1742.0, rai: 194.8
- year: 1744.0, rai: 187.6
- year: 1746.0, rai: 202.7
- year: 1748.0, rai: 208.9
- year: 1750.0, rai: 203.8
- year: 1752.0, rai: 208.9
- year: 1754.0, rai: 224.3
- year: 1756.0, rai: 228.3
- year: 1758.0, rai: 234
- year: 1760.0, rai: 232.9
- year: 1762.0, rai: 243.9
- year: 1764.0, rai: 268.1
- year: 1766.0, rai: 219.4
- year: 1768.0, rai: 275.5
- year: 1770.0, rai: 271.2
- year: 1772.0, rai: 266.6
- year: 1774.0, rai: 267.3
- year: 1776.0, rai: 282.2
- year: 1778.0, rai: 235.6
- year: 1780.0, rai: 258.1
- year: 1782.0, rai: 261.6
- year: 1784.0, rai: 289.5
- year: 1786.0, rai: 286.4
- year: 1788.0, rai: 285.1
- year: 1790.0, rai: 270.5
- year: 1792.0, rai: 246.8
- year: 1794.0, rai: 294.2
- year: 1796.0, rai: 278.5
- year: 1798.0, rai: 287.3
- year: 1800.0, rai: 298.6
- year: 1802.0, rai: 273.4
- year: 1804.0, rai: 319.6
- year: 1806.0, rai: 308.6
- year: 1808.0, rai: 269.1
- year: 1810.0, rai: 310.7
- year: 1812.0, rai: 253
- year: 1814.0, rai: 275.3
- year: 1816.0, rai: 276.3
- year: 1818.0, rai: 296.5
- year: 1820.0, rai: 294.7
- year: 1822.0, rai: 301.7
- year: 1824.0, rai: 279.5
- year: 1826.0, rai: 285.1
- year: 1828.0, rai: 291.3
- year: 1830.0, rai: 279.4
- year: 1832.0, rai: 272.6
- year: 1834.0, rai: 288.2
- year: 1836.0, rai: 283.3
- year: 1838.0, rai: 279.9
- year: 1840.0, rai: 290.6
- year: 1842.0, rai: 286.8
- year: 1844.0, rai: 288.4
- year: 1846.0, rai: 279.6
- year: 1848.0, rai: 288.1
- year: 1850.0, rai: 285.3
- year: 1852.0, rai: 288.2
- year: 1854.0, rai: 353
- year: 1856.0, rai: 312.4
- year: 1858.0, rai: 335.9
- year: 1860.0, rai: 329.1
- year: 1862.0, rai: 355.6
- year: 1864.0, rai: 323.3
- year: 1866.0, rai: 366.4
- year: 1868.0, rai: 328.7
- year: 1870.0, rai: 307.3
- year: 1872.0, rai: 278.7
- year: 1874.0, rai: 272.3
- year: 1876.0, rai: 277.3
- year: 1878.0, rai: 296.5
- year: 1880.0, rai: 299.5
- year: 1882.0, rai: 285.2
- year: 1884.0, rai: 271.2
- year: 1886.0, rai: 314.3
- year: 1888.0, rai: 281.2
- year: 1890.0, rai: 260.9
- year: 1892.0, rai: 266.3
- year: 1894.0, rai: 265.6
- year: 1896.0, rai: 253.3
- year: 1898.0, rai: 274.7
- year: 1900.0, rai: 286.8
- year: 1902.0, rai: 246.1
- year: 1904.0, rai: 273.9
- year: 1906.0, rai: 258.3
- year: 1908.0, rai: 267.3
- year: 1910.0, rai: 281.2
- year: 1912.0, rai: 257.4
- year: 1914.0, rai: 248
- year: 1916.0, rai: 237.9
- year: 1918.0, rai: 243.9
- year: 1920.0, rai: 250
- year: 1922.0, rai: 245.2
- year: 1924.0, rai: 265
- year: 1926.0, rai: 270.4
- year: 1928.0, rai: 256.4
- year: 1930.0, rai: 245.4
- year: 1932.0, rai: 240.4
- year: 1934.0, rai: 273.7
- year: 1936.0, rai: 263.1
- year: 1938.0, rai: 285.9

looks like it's 1.43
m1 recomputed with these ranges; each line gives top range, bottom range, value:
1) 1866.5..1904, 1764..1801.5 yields 1.04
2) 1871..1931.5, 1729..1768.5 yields 1.22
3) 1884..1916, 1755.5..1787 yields 1.04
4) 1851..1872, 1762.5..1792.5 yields 1.23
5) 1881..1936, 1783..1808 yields 0.92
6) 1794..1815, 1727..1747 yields 1.37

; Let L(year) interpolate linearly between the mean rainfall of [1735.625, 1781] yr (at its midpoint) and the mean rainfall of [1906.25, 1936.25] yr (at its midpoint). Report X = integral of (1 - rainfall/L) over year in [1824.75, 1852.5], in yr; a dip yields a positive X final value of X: -4.6 yr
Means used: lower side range 233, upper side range 256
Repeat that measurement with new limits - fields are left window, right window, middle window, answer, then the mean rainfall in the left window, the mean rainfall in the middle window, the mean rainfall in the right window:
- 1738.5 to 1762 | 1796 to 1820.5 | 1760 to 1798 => -2.4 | 214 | 266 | 288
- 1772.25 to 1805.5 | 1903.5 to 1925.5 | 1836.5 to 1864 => -4.0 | 277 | 306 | 257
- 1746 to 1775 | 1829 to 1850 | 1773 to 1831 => -4.2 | 238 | 281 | 284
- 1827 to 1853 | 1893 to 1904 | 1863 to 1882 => -2.1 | 285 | 304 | 266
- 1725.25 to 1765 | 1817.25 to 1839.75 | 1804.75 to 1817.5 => -0.5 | 219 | 283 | 287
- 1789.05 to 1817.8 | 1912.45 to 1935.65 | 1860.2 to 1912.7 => -4.9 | 283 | 287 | 253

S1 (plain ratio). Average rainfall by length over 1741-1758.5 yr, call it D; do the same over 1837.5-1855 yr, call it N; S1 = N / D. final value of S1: 1.40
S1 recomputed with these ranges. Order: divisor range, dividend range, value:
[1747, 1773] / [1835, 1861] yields 1.26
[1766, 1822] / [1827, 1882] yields 1.08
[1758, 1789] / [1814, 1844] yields 1.09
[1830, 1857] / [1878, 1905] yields 0.95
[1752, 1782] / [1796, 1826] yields 1.16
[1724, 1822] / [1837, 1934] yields 1.11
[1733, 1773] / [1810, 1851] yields 1.26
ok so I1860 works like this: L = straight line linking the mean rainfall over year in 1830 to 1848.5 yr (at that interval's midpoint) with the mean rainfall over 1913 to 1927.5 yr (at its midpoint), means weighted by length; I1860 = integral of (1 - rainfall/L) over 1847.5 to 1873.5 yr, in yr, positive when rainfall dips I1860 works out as -4.1 yr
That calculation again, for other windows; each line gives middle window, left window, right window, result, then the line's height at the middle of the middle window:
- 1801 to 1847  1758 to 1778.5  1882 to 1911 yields -4.1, 263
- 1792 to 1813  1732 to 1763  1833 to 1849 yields -2.6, 256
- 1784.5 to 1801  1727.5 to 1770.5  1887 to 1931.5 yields -3.4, 233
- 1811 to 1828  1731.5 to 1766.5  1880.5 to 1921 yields -3.0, 240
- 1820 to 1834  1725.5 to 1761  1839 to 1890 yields -0.5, 276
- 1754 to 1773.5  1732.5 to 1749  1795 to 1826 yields -1.3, 232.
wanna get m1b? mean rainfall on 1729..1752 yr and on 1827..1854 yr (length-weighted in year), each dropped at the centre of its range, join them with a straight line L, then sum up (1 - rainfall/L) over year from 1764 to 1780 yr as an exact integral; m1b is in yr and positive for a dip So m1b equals -1.9 yr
